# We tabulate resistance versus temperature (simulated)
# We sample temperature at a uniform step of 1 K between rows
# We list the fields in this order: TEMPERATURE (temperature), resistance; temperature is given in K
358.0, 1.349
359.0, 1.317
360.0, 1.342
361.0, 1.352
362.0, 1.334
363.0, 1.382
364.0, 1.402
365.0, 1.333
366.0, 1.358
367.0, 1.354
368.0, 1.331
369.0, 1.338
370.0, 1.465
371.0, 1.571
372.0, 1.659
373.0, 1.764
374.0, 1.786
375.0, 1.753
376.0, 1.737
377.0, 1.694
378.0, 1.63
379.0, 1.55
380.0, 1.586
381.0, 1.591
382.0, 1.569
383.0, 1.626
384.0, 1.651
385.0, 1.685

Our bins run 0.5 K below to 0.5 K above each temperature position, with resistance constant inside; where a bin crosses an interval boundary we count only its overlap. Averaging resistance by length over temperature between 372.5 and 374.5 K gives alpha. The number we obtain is 1.77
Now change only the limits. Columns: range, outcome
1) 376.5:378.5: 1.66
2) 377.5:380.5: 1.59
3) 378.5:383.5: 1.58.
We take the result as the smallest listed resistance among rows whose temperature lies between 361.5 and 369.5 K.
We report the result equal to 1.331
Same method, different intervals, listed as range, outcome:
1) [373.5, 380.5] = 1.55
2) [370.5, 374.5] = 1.571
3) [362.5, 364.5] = 1.382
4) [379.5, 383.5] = 1.569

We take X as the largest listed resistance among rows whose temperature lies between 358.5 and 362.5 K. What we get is 1.352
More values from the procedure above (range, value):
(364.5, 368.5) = 1.358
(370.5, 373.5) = 1.764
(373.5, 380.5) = 1.786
